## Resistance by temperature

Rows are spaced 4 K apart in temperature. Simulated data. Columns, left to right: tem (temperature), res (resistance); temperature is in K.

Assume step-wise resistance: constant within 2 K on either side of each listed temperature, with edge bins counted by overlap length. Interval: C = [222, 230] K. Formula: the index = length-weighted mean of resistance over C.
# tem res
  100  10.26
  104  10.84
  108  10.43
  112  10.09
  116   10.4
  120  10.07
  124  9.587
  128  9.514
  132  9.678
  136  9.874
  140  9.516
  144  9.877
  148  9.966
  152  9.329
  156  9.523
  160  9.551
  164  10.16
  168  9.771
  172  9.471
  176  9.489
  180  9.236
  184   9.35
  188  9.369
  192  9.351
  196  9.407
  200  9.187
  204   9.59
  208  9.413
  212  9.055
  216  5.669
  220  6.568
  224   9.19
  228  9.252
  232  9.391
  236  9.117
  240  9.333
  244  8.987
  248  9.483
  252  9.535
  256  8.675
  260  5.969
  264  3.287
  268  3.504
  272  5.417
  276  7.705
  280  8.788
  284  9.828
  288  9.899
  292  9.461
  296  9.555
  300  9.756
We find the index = 9.22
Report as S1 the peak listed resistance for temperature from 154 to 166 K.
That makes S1 10.16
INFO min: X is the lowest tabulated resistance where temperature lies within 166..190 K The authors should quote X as 9.236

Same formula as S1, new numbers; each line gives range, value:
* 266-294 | 9.899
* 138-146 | 9.877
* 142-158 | 9.966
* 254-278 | 8.675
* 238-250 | 9.483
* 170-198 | 9.489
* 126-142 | 9.874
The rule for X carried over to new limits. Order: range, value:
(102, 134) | 9.514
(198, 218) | 5.669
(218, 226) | 6.568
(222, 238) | 9.117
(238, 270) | 3.287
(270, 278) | 5.417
